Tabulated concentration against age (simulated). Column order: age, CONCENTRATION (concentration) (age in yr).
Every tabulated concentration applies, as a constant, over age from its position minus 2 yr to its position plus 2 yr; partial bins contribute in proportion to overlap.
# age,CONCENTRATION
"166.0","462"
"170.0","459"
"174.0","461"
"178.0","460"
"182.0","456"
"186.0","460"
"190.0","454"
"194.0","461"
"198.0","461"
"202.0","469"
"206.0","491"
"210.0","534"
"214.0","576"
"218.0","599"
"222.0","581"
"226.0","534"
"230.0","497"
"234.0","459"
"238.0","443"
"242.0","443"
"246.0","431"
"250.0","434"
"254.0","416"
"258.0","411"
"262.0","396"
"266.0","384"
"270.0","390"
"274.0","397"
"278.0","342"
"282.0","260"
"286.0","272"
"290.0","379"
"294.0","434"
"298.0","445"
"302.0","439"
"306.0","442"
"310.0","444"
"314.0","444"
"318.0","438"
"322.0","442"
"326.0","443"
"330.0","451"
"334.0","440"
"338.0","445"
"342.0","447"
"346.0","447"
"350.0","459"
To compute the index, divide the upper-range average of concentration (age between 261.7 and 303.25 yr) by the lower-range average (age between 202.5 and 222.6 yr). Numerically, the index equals 0.68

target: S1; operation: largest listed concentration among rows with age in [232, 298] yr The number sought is 459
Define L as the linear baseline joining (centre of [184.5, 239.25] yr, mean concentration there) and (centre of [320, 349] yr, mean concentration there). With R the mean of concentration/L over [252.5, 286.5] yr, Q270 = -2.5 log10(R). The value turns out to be 0.28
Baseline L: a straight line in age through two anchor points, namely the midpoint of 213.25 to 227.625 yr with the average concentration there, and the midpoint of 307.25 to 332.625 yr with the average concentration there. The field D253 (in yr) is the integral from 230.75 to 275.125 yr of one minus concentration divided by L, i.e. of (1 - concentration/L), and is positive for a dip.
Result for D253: 9.2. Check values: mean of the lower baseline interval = 573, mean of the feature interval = 421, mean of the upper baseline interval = 444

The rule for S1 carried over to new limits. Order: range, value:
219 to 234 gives 581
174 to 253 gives 599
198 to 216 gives 576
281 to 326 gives 445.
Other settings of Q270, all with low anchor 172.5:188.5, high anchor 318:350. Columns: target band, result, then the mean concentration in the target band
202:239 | -0.15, 523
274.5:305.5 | 0.20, 372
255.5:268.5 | 0.14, 397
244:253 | 0.05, 431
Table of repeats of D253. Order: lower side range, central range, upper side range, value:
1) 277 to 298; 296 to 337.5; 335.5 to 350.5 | -4.5 yr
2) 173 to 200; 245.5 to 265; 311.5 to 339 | 1.6 yr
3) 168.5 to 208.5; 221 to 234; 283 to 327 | -2.1 yr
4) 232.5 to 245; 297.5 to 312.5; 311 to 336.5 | 0.1 yr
